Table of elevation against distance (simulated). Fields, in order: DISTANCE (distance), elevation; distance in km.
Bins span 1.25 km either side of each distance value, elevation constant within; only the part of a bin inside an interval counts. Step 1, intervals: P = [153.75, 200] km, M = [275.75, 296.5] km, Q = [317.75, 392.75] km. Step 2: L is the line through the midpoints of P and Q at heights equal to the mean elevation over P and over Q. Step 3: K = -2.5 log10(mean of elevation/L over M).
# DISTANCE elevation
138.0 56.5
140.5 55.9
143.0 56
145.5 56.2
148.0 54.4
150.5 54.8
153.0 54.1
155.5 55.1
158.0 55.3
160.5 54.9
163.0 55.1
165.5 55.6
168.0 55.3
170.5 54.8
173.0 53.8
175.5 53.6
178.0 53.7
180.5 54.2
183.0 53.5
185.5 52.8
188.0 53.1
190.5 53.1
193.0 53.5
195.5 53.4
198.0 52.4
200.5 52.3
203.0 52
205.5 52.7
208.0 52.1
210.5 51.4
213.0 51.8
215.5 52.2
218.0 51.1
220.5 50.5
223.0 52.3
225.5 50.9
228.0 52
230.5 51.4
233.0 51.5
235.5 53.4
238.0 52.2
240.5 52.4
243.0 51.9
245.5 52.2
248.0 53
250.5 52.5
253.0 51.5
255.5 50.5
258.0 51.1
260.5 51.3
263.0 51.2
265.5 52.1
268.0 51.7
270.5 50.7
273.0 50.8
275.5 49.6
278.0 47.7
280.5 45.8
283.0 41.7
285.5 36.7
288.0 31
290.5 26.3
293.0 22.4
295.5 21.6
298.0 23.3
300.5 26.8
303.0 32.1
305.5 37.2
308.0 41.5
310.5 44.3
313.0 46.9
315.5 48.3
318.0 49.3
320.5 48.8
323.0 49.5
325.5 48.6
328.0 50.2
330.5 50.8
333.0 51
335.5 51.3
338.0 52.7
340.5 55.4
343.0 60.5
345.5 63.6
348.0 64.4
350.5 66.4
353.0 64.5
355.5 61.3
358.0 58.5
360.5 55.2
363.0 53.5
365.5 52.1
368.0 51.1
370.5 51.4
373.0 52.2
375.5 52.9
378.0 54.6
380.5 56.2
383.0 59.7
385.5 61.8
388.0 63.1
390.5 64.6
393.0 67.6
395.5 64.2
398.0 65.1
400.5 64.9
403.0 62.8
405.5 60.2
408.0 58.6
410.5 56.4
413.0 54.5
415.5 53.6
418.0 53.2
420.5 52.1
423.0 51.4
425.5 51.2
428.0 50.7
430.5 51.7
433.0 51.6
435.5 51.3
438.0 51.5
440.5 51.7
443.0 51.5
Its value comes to 0.49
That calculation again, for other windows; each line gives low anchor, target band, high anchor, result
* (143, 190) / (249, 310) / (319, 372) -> 0.30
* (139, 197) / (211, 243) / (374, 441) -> 0.07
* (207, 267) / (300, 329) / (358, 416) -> 0.24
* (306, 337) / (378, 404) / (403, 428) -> -0.18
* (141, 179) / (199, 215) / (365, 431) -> 0.07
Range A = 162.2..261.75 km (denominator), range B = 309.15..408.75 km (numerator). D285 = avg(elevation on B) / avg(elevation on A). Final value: 1.1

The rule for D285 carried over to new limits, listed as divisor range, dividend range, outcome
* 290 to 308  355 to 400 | 2.07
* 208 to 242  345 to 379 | 1.10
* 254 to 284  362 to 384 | 1.08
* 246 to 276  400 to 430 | 1.08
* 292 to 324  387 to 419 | 1.60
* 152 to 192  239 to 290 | 0.89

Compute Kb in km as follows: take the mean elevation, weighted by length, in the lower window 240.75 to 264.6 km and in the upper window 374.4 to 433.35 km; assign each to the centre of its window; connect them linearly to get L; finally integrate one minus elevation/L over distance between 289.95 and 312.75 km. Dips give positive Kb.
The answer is 9.4 km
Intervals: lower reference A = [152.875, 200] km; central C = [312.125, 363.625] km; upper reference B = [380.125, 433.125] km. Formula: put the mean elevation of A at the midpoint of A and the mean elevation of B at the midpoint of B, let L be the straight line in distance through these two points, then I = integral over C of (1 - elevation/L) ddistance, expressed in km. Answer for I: 1.9 km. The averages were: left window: 54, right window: 58.1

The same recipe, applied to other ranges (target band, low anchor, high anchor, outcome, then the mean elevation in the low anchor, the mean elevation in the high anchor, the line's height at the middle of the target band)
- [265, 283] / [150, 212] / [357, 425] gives 2.0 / 53.7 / 57.4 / 55.3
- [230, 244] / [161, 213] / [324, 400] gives 0.6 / 53.4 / 57.5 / 54.6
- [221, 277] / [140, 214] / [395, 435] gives 3.0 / 53.9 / 56.1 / 54.6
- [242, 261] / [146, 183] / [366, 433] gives 1.3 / 54.6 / 57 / 55.5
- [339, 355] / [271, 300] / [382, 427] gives -4.7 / 36.2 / 59.1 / 48.1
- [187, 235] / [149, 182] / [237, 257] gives 1.0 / 54.6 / 52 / 53.2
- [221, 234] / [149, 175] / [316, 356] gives 0.8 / 54.8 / 55.3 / 55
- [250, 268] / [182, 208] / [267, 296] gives -3.4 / 52.8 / 40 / 43.4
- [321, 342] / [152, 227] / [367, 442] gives 1.6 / 53.2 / 56.4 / 55.3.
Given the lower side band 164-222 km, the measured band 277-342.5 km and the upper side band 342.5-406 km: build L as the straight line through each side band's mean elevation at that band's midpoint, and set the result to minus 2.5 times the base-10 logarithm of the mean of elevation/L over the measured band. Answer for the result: 0.35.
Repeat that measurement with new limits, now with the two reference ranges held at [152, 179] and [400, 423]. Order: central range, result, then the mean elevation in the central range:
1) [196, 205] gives 0.05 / 52.4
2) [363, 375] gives 0.09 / 52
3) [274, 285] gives 0.22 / 45.7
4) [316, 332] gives 0.13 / 49.5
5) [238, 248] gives 0.06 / 52.3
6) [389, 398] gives -0.16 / 65.3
